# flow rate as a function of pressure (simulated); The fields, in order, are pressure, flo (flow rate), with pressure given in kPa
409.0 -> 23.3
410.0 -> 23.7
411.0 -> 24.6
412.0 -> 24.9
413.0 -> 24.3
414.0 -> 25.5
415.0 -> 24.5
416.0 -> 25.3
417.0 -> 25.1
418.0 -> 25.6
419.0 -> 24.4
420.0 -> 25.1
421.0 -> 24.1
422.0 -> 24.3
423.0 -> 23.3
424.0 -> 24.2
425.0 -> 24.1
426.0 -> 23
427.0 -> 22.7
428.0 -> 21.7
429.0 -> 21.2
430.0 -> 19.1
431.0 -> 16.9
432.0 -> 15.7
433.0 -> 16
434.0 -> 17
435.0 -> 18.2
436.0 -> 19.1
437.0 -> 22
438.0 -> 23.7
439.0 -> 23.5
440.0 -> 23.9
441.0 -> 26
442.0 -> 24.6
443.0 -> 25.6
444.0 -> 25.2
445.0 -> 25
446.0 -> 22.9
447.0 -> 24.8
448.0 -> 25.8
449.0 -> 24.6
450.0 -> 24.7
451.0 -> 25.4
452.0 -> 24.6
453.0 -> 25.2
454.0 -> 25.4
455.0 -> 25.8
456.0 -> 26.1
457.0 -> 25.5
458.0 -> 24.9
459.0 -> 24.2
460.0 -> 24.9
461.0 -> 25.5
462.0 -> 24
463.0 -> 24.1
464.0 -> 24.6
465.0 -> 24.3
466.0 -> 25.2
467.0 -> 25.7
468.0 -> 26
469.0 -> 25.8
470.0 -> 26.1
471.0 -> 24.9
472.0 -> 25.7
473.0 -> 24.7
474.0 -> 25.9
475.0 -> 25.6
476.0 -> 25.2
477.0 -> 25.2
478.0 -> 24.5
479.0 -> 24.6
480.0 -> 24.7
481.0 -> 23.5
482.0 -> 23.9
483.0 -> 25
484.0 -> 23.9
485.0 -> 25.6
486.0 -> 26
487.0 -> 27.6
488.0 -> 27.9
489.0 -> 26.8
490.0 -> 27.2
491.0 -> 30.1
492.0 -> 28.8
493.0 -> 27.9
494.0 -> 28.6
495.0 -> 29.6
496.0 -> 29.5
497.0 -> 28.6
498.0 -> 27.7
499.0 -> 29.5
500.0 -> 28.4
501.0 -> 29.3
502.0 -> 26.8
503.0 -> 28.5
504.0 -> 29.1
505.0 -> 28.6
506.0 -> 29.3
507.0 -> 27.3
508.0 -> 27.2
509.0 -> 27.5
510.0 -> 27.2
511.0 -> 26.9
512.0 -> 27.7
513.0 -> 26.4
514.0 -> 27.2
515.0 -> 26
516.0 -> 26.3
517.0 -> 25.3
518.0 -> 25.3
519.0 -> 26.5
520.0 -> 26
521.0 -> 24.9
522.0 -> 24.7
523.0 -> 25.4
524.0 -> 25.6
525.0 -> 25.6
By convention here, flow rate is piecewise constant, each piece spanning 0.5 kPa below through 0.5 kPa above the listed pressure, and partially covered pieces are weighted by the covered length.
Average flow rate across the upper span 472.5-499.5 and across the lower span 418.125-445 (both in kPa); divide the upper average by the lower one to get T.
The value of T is 1.20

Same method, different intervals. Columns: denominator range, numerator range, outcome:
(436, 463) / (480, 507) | 1.12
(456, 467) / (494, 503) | 1.15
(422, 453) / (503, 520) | 1.20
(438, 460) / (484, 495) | 1.11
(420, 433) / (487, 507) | 1.32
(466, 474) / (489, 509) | 1.11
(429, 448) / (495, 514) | 1.29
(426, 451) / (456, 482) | 1.13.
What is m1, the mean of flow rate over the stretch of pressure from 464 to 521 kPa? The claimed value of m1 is 26.7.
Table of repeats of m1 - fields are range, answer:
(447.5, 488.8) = 25.2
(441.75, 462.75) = 25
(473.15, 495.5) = 26.3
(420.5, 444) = 21.8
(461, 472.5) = 25.1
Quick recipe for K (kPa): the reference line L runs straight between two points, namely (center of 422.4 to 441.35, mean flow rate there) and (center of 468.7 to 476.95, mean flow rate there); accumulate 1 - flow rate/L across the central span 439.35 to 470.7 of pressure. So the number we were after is -2.0 kPa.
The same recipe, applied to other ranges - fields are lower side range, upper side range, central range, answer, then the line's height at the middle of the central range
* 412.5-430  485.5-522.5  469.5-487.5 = 0.9 kPa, 26.4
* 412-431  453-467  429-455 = 1.9 kPa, 24.3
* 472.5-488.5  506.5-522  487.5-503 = -1.6 kPa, 25.8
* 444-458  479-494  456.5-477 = 0.4 kPa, 25.6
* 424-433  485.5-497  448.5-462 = -0.8 kPa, 23.8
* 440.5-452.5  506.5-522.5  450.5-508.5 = -1.5 kPa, 25.6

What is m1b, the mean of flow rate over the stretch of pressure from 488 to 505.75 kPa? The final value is 28.5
